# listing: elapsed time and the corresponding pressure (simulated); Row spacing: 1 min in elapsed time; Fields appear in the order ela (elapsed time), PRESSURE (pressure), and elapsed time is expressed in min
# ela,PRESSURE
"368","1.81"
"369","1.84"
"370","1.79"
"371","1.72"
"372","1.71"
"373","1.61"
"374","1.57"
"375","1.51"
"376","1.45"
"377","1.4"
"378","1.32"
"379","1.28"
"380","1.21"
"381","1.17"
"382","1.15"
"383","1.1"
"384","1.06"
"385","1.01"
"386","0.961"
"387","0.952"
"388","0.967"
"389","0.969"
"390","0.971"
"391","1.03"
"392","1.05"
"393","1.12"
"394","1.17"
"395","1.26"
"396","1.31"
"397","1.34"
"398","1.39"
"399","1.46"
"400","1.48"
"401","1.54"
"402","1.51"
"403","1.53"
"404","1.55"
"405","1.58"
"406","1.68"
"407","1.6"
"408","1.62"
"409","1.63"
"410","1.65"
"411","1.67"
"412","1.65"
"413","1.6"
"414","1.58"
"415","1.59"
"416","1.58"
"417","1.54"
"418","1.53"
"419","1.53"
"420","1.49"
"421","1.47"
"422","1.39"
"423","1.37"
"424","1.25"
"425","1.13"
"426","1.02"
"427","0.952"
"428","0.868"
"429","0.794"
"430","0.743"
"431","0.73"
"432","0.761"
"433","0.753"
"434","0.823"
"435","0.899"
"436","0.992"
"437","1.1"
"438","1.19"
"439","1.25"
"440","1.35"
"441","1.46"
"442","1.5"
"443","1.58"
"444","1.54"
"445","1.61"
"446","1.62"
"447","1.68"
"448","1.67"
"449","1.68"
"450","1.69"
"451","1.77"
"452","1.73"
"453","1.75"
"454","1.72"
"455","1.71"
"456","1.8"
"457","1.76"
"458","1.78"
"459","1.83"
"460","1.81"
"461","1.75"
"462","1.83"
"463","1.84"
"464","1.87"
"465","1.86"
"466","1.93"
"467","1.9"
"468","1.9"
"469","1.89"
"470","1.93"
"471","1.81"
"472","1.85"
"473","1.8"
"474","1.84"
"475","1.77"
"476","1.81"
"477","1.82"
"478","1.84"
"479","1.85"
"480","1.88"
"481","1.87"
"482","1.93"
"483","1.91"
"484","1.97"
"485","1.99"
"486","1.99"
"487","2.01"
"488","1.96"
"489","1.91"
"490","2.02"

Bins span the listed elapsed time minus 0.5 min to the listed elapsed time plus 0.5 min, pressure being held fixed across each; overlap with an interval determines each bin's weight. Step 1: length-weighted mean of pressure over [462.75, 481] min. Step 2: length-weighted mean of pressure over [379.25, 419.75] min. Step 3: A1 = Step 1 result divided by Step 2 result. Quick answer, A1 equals 1.37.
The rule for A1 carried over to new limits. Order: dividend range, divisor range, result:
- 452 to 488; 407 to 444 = 1.44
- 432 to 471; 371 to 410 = 1.20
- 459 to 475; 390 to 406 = 1.37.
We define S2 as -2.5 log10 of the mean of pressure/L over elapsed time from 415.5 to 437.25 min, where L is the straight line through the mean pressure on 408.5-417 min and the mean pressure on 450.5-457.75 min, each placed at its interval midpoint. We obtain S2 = 0.42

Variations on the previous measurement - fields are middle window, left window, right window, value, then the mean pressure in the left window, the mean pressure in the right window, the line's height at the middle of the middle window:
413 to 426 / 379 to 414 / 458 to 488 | 0.03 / 1.32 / 1.87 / 1.49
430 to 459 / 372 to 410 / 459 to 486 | 0.19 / 1.32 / 1.87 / 1.68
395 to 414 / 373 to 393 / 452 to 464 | -0.14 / 1.17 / 1.78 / 1.35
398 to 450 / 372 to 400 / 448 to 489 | 0.09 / 1.23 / 1.84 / 1.51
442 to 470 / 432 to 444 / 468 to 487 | -0.18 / 1.17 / 1.88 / 1.49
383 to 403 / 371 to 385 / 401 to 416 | 0.23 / 1.35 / 1.6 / 1.47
